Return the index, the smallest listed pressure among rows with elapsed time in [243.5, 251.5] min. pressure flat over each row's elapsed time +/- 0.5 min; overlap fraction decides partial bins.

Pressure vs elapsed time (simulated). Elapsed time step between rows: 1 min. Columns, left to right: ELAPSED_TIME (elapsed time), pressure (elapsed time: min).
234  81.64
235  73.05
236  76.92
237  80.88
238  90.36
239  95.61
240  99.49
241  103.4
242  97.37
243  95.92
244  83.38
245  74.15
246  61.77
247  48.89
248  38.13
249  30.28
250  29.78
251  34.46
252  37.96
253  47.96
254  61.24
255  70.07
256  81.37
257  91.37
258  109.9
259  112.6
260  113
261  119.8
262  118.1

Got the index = 29.78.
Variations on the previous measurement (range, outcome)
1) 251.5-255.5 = 37.96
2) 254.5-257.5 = 70.07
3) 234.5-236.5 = 73.05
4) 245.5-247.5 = 48.89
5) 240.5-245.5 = 74.15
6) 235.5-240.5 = 76.92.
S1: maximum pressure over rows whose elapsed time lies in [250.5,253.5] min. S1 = 47.96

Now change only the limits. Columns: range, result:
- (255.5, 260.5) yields 113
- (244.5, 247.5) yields 74.15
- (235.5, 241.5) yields 103.4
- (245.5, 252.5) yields 61.77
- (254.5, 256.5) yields 81.37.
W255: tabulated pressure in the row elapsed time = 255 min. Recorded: 70.07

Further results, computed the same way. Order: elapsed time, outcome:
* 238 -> 90.36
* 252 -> 37.96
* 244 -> 83.38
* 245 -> 74.15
